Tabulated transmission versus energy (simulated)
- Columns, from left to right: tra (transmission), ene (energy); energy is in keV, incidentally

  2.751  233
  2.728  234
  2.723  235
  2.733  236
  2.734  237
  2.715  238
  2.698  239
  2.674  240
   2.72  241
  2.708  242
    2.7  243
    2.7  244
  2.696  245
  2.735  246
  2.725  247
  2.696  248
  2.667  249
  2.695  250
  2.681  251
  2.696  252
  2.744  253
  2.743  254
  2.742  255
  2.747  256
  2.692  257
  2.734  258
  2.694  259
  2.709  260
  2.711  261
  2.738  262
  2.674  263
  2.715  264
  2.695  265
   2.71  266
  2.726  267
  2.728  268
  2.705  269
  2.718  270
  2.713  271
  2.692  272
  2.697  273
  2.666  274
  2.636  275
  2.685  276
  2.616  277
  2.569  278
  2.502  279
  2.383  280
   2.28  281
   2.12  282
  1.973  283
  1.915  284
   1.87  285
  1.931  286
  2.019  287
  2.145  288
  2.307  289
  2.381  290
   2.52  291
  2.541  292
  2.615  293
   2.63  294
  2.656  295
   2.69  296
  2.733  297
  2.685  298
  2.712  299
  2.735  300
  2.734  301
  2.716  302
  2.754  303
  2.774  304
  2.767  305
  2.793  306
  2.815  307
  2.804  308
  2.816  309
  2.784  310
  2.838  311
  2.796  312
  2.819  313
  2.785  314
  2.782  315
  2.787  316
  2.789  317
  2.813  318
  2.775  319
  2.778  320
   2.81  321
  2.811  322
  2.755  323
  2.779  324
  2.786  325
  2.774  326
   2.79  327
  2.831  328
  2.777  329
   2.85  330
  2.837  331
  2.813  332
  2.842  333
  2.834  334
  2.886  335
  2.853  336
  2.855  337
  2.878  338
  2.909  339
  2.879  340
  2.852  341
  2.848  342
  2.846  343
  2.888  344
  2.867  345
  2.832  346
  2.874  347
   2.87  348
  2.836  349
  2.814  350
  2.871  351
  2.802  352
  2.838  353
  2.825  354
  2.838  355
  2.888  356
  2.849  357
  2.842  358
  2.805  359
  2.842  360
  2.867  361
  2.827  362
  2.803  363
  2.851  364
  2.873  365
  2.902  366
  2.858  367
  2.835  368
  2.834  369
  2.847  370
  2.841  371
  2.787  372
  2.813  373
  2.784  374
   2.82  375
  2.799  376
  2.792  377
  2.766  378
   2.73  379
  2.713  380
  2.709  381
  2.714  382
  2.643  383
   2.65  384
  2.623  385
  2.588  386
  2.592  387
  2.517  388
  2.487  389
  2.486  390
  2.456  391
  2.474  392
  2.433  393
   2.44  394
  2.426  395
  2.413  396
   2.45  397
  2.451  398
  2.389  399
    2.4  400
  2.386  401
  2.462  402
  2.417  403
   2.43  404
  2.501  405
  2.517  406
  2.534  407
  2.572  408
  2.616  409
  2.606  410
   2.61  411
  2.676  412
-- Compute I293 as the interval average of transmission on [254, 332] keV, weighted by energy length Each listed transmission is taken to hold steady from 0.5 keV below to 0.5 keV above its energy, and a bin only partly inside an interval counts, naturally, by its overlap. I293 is 2.65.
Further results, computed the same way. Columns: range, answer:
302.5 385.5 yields 2.81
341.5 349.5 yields 2.86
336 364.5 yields 2.85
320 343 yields 2.83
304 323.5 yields 2.8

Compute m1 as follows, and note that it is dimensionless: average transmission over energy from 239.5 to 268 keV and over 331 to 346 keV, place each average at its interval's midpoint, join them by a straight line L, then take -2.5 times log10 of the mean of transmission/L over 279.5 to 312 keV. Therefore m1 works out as 0.11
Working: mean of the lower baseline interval 2.71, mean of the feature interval 2.52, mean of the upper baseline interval 2.86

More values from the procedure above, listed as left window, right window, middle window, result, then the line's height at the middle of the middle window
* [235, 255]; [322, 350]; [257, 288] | 0.10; 2.75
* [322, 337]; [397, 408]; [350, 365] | -0.06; 2.68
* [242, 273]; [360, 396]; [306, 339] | -0.04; 2.7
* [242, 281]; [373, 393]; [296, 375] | -0.06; 2.66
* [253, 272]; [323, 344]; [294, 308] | 0.02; 2.78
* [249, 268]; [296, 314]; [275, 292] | 0.20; 2.74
